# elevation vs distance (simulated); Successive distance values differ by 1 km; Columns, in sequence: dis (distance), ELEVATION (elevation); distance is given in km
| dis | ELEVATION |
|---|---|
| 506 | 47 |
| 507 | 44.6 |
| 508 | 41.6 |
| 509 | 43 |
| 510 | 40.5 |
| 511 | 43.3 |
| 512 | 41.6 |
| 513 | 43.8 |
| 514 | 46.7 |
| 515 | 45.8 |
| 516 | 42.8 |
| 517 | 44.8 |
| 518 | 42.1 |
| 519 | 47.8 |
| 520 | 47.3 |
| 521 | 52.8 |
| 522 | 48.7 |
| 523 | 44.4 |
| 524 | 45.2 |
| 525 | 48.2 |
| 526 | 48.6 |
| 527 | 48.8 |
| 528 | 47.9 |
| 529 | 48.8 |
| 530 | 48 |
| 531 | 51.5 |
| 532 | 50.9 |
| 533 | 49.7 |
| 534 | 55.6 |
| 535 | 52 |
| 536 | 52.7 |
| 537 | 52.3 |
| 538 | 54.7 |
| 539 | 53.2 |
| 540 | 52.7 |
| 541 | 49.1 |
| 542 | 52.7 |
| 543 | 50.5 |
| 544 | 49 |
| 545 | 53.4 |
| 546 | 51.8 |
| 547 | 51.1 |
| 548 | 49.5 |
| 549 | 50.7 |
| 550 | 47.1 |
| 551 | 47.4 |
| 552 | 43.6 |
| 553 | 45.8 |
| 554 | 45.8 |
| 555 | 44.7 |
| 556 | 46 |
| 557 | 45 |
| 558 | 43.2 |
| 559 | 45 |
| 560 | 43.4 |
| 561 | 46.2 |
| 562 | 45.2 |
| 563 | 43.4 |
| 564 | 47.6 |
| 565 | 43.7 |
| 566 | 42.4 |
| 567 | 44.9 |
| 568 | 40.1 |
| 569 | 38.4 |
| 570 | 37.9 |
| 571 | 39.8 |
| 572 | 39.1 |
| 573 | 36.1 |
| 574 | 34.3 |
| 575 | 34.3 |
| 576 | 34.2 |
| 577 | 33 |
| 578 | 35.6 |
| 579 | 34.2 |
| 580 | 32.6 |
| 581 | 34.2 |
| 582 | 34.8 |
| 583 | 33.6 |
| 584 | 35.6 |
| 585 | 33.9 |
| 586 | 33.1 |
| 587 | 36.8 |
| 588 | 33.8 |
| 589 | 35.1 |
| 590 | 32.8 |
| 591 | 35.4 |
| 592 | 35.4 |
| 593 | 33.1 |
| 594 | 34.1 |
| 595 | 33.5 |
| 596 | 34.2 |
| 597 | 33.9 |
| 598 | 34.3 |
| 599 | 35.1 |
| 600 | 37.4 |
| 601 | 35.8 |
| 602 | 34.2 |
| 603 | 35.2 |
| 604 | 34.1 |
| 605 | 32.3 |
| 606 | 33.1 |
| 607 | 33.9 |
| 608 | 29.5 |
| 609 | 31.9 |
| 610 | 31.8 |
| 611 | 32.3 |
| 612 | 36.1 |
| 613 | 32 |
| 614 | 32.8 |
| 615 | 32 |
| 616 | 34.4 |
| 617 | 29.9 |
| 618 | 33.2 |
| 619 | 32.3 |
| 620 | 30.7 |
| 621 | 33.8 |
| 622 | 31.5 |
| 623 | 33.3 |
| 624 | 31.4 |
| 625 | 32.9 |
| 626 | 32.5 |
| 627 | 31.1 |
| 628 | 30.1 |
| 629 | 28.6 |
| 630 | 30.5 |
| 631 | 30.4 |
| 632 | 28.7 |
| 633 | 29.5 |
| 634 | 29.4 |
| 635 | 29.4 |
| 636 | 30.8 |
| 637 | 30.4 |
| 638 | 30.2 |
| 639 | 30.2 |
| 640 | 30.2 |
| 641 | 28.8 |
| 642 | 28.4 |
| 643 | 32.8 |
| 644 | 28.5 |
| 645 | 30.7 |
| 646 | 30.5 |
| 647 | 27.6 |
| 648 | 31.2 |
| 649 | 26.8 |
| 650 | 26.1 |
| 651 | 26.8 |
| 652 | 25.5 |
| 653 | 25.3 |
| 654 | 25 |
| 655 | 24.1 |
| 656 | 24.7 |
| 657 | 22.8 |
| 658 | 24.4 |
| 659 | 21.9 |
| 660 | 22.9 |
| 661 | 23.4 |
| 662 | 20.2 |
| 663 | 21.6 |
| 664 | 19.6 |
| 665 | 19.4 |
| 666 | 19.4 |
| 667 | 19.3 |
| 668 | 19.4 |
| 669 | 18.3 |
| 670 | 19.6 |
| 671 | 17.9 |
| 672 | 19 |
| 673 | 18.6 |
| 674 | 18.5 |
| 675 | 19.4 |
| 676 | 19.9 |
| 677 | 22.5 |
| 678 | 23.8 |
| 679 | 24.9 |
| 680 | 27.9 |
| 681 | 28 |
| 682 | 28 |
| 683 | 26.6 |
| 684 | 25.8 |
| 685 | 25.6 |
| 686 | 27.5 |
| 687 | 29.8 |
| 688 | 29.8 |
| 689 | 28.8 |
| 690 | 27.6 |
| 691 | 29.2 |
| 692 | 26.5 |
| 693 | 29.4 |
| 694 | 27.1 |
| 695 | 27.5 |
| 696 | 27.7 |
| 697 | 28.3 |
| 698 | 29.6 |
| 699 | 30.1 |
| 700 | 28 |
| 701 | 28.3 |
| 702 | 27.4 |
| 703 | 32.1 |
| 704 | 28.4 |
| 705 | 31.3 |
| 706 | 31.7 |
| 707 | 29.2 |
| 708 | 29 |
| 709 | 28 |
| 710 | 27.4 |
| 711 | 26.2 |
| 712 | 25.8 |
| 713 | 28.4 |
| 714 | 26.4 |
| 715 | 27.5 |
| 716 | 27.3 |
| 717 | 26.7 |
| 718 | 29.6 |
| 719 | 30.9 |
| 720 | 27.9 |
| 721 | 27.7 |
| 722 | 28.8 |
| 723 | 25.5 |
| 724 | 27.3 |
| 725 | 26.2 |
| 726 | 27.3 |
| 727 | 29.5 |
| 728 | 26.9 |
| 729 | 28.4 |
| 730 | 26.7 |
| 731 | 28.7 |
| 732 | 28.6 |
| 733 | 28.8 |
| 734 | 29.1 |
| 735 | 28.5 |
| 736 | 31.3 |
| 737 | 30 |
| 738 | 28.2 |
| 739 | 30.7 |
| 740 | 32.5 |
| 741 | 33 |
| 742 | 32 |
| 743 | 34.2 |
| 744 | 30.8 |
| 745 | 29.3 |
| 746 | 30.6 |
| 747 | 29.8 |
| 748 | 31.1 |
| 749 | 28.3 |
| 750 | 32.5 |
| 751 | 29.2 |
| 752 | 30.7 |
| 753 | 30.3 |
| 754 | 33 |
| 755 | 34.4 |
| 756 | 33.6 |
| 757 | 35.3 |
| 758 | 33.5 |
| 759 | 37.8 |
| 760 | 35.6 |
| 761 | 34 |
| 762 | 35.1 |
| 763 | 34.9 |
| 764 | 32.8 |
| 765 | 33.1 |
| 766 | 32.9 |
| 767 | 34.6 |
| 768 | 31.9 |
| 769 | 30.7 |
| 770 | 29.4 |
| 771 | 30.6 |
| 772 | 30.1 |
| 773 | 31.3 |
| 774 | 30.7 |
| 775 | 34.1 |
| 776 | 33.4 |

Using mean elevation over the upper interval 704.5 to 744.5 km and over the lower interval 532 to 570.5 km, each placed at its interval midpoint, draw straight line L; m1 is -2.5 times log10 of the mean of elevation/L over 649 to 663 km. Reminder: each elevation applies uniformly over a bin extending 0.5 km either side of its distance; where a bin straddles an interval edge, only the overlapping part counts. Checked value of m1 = 0.44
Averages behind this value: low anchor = 47.6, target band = 24.1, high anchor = 28.9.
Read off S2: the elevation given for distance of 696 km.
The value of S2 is 27.7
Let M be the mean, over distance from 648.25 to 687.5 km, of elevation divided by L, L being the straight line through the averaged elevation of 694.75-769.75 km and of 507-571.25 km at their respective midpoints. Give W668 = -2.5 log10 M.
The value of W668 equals 0.47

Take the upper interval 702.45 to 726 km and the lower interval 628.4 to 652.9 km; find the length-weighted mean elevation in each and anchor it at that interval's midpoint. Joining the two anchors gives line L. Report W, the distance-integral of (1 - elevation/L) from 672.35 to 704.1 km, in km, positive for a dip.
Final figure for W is 2.2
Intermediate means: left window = 29.2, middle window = 26.6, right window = 28.2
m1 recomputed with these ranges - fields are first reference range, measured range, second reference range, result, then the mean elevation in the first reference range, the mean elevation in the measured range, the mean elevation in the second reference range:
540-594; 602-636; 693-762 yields 0.18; 41.3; 31.9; 29.7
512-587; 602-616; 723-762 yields 0.22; 44.7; 33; 30.7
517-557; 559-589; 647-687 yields 0.10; 49.2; 38.1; 23.3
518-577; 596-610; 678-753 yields 0.20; 46.5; 33.8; 28.7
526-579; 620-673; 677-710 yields 0.27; 45.9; 26.6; 28.1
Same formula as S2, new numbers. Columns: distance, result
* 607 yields 33.9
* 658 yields 24.4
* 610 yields 31.8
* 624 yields 31.4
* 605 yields 32.3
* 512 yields 41.6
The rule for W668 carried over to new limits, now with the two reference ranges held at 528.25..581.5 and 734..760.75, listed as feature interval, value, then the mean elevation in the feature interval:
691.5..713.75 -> 0.219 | 28.5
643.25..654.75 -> 0.362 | 27.7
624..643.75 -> 0.294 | 30.3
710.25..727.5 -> 0.218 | 27.6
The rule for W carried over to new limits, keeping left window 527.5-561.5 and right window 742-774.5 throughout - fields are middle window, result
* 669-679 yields 4.84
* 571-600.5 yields 7.20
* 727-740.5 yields 2.00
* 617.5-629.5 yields 3.11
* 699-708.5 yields 1.83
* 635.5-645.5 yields 2.76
